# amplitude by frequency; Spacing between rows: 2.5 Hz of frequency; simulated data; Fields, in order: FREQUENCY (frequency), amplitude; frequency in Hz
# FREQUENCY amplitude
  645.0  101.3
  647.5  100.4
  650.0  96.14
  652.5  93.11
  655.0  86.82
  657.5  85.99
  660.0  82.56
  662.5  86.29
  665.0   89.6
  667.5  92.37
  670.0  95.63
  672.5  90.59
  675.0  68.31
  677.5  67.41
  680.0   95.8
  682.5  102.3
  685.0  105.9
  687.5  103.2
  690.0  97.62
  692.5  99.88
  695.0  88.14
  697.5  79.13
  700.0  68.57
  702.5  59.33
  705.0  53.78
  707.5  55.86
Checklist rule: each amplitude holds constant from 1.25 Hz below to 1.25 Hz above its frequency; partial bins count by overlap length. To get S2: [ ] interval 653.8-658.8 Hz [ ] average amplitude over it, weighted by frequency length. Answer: 86.4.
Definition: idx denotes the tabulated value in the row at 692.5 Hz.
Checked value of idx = 99.88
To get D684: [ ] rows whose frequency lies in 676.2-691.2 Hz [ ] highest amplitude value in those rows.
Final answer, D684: 105.9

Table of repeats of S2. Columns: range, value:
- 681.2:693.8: 102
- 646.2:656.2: 94.2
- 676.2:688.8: 94.8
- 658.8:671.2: 89.3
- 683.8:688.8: 104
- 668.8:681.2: 83.4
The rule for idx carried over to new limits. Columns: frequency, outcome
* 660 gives 82.56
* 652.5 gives 93.11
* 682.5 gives 102.3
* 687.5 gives 103.2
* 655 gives 86.82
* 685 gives 105.9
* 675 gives 68.31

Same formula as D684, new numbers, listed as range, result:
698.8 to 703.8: 68.57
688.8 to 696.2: 99.88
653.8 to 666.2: 89.6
